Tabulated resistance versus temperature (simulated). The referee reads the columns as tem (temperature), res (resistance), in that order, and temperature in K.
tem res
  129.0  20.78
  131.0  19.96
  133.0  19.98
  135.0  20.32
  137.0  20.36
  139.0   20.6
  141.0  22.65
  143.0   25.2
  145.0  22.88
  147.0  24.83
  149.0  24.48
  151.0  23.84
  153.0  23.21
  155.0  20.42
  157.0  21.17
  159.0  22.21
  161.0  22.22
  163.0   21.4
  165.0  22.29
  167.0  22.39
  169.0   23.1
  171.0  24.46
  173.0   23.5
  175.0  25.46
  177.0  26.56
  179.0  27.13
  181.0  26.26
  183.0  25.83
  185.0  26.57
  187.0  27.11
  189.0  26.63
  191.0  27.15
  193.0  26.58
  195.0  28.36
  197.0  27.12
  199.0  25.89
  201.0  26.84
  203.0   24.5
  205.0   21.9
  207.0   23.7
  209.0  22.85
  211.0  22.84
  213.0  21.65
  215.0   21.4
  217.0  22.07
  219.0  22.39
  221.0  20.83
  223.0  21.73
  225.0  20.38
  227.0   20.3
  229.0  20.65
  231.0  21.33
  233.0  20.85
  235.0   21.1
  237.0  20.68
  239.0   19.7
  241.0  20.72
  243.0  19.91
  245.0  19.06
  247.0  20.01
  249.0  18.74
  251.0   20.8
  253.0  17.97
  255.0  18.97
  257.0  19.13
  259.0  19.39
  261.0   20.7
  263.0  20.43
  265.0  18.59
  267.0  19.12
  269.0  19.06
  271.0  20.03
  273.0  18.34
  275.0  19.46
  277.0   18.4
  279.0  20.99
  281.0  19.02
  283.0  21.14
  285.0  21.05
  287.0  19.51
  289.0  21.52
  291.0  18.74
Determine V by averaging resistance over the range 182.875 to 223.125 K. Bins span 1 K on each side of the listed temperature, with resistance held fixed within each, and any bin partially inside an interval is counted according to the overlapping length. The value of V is 24.5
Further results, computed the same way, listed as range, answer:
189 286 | 21.4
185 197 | 27.1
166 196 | 25.8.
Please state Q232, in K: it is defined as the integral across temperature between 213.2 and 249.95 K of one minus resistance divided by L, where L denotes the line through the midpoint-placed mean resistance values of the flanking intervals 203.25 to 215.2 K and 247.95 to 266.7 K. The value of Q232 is 0.75 K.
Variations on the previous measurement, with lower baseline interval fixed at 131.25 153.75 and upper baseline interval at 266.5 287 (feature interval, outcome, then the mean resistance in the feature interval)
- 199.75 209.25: -1.3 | 24.1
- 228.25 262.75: 0.6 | 20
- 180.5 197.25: -4.2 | 26.9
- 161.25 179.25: -1.6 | 23.8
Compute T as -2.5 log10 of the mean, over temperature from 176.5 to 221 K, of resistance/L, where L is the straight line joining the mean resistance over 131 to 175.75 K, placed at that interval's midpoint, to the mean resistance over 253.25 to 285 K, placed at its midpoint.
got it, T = -0.168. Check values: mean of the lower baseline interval 22.5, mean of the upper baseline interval 19.5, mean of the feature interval 24.9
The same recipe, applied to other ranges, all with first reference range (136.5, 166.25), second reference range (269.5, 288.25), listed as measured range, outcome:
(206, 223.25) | -0.05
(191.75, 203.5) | -0.23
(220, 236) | 0.00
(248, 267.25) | 0.05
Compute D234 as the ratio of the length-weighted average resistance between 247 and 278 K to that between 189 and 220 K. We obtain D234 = 0.8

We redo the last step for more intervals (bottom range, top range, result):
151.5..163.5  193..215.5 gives 1.12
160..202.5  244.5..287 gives 0.77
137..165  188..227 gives 1.05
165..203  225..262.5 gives 0.78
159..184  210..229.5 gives 0.89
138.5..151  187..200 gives 1.14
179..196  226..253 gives 0.75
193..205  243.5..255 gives 0.74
